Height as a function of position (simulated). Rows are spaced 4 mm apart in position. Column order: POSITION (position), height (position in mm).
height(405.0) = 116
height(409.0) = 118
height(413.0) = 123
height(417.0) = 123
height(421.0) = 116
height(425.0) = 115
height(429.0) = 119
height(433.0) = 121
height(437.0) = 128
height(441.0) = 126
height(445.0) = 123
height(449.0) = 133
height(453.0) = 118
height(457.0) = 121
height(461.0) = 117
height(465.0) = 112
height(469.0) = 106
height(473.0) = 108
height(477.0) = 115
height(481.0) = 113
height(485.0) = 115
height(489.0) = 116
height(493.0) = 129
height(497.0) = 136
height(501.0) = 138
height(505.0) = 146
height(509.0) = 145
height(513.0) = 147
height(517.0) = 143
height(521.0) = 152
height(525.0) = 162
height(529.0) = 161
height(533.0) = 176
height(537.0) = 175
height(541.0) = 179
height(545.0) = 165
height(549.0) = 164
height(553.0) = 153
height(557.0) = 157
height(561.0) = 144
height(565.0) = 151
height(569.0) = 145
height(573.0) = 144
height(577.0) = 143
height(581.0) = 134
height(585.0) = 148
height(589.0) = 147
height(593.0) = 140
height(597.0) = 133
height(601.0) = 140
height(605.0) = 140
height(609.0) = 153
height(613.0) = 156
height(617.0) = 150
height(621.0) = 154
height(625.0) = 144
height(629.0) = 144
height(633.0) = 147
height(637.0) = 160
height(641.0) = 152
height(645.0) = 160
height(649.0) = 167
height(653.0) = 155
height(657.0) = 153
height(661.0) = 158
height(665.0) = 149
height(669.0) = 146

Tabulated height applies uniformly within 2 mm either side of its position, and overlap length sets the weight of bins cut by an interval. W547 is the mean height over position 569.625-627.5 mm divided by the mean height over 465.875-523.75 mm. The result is 1.12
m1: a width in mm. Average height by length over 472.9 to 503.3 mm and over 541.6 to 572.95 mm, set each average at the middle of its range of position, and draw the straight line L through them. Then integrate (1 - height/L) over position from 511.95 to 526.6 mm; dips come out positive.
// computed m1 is -1.5 mm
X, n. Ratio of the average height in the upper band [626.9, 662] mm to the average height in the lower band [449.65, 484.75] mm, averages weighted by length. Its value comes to 1.35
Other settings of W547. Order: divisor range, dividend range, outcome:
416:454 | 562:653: 1.21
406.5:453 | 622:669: 1.26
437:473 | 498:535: 1.27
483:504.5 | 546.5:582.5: 1.16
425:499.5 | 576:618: 1.20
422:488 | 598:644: 1.26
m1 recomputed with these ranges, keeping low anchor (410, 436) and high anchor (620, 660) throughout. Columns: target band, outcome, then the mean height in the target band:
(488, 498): 0.3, 127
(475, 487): 1.4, 114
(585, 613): 0.7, 144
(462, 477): 2.0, 110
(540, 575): -3.6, 155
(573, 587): 0.2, 142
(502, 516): -1.3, 145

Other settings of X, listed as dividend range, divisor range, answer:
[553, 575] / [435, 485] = 1.26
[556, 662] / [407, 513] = 1.21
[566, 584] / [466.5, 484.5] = 1.28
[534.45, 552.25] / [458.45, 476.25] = 1.52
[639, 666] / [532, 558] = 0.94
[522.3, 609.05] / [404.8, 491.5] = 1.29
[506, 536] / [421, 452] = 1.27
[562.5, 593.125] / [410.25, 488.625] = 1.22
